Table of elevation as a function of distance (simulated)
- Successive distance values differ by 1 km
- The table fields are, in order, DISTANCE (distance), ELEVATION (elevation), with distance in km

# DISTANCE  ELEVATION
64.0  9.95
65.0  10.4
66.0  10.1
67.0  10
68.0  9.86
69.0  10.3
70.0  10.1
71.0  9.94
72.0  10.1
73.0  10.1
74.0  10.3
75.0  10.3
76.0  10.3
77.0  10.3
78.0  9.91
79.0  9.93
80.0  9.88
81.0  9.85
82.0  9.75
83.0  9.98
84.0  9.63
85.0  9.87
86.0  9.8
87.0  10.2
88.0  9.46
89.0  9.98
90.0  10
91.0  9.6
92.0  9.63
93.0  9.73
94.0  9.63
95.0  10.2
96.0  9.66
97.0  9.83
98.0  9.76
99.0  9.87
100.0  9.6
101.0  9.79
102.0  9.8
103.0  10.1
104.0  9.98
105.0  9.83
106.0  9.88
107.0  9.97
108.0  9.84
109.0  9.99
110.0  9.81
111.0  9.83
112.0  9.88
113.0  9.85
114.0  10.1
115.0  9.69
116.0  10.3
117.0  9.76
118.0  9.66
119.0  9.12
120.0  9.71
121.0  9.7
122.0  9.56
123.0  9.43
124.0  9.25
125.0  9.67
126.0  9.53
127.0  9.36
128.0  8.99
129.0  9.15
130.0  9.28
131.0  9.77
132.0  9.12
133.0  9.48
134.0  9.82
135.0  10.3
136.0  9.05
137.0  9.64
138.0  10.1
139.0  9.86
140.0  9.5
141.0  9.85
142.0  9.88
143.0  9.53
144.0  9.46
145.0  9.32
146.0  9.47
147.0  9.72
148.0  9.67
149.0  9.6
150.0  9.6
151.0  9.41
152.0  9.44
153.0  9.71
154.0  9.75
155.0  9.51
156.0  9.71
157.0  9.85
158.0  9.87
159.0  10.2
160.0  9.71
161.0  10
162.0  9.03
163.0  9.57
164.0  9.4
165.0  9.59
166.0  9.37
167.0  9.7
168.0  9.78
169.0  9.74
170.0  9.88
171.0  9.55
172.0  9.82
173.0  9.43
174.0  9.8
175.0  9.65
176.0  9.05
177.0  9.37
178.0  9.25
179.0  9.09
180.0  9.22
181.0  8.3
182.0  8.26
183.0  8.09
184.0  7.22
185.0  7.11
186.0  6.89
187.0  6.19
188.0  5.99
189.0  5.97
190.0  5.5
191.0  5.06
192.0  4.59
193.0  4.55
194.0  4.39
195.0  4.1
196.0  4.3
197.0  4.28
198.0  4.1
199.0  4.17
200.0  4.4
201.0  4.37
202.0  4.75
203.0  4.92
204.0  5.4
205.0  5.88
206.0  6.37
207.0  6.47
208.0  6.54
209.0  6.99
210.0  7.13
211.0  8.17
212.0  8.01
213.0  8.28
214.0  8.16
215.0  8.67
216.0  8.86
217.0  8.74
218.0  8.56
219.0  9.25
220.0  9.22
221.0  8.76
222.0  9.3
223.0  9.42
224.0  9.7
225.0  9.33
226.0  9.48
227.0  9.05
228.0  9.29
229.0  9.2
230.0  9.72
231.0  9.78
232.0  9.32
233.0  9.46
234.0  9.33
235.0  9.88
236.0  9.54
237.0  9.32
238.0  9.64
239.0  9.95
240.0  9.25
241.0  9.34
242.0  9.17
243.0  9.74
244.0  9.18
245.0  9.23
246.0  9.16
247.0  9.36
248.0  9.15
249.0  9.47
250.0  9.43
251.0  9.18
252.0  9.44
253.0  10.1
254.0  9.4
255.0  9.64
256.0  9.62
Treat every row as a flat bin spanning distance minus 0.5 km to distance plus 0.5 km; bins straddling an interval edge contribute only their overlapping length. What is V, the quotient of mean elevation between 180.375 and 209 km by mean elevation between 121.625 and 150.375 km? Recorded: 0.6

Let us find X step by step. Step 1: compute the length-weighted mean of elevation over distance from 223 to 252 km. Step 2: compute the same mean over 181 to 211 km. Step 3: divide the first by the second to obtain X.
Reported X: 1.64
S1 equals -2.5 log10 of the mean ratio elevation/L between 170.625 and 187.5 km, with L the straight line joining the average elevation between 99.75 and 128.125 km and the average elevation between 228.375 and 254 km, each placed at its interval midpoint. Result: 0.12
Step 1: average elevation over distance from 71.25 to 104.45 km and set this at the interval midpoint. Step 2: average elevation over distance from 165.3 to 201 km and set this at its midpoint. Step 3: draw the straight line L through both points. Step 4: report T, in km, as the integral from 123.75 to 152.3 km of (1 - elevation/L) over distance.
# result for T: -3.4 km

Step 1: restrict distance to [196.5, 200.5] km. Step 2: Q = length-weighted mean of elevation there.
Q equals 4.24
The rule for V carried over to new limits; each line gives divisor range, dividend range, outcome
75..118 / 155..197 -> 0.83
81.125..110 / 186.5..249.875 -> 0.78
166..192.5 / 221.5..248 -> 1.15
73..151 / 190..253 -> 0.81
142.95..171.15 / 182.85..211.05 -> 0.58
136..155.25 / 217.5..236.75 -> 0.97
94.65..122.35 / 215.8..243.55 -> 0.95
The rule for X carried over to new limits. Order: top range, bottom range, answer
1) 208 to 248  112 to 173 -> 0.94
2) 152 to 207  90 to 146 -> 0.79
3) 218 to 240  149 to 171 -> 0.97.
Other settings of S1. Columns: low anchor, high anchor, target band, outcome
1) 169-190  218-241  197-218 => 0.35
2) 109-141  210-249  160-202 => 0.24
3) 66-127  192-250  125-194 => -0.01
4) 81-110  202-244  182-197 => 0.48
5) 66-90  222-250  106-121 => 0.01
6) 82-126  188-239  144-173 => -0.12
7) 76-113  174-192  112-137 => -0.05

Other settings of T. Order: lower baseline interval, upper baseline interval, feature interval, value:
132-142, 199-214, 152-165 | -1.6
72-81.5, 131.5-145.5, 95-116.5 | 0.0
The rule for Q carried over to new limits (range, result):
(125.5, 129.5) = 9.26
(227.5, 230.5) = 9.4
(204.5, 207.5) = 6.24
